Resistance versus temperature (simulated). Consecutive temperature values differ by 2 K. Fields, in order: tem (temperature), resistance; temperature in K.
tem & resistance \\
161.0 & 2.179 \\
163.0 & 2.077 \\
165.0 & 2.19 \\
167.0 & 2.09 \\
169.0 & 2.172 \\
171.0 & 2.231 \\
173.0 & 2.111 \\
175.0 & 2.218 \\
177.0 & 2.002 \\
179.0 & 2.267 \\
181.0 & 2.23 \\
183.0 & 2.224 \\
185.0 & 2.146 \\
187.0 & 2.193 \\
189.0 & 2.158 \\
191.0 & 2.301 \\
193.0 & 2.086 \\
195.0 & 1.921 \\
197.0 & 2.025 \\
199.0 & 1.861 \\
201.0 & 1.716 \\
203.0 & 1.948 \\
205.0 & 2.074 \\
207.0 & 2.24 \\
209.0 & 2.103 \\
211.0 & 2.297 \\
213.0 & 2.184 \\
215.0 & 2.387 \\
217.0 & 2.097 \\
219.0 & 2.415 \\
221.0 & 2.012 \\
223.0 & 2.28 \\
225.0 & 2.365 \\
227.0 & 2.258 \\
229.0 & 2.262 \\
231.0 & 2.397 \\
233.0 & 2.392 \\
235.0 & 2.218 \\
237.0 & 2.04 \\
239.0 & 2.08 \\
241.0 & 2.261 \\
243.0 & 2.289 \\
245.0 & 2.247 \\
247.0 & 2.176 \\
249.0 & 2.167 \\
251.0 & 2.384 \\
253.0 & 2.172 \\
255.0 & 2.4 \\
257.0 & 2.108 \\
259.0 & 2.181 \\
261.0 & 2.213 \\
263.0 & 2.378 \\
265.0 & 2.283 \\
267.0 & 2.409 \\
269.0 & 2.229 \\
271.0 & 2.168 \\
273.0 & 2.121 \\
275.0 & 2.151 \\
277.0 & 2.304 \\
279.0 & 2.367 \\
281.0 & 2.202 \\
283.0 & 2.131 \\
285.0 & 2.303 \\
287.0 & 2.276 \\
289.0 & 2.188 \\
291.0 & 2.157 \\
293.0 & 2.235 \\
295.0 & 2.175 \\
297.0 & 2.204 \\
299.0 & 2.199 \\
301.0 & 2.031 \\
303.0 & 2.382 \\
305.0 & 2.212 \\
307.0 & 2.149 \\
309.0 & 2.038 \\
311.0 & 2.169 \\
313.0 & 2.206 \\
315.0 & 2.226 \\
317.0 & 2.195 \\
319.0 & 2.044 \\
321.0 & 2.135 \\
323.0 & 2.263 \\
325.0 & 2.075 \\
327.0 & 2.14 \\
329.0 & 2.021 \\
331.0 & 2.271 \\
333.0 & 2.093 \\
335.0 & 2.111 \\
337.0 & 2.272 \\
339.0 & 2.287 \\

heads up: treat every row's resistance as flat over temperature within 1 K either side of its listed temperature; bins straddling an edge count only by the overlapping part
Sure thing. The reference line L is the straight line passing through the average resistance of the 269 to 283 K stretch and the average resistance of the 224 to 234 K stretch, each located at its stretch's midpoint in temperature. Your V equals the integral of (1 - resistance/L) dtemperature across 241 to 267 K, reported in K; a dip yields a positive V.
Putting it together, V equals 0.2 K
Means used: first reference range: 2.33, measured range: 2.26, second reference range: 2.21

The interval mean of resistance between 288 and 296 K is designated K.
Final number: 2.19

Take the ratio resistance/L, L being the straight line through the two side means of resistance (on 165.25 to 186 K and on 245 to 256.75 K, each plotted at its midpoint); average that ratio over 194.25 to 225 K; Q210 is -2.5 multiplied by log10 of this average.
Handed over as 0.05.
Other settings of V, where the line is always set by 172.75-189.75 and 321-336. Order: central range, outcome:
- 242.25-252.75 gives -0.4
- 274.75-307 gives -1.1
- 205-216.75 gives -0.3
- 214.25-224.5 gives -0.4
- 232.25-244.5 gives -0.3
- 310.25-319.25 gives -0.2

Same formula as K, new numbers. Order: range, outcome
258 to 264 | 2.26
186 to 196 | 2.13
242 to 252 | 2.25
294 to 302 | 2.15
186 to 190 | 2.18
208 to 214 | 2.19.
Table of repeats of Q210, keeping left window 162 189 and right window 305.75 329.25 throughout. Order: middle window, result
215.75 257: -0.043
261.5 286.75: -0.051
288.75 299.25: -0.023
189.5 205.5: 0.088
